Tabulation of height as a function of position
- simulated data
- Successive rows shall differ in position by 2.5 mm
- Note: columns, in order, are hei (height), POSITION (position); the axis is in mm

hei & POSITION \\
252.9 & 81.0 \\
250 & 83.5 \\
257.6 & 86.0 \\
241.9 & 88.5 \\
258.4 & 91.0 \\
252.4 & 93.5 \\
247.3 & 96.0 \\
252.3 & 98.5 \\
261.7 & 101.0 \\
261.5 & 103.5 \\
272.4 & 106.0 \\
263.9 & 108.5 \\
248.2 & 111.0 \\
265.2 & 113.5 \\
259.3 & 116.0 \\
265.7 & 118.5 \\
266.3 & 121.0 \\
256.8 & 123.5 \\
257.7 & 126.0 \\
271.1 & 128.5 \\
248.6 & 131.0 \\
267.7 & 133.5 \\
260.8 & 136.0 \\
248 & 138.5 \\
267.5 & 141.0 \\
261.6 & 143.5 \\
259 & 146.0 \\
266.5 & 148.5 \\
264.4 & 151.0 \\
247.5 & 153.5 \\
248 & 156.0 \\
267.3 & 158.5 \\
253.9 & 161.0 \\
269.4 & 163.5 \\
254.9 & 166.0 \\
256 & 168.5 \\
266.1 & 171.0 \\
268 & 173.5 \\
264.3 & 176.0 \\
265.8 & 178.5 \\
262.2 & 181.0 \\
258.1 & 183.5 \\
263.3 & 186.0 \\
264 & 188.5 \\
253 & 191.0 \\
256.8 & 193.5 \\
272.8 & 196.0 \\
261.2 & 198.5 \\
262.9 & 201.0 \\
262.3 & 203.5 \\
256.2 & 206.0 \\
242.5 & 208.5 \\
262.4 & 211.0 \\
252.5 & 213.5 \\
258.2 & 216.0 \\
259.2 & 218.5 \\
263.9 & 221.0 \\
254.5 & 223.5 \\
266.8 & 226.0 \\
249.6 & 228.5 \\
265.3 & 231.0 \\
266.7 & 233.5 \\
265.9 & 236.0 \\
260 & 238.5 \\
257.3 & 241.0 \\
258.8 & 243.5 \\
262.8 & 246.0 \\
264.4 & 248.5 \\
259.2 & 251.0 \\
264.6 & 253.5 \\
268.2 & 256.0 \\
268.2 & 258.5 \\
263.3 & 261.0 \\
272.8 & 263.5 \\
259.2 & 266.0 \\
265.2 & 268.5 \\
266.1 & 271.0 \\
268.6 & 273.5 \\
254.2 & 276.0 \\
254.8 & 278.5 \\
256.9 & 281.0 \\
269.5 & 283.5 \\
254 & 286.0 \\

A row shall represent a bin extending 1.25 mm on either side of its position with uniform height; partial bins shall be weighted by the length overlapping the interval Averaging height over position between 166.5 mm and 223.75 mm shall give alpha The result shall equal 260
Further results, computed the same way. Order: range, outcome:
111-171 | 260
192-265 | 261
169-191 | 263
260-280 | 263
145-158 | 258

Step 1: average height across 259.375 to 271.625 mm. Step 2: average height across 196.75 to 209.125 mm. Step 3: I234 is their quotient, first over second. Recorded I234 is 1.0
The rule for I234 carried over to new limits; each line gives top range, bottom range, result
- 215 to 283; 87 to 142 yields 1.01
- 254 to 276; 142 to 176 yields 1.02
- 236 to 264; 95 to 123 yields 1.01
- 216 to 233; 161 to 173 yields 1.00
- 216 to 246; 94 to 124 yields 1.00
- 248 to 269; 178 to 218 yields 1.02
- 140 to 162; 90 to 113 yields 1.01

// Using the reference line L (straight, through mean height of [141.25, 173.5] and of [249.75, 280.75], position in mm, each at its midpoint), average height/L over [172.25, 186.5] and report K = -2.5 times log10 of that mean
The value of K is -0.01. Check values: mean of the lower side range 260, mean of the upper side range 263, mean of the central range 264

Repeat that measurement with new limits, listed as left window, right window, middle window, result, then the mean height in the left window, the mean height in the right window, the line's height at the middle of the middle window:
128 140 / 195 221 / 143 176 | -0.01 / 259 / 259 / 259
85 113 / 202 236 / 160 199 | -0.02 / 256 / 259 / 258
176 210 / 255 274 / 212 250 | 0.01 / 260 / 266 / 263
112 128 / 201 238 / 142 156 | 0.01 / 262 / 259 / 261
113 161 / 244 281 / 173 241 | 0.01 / 260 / 263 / 262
